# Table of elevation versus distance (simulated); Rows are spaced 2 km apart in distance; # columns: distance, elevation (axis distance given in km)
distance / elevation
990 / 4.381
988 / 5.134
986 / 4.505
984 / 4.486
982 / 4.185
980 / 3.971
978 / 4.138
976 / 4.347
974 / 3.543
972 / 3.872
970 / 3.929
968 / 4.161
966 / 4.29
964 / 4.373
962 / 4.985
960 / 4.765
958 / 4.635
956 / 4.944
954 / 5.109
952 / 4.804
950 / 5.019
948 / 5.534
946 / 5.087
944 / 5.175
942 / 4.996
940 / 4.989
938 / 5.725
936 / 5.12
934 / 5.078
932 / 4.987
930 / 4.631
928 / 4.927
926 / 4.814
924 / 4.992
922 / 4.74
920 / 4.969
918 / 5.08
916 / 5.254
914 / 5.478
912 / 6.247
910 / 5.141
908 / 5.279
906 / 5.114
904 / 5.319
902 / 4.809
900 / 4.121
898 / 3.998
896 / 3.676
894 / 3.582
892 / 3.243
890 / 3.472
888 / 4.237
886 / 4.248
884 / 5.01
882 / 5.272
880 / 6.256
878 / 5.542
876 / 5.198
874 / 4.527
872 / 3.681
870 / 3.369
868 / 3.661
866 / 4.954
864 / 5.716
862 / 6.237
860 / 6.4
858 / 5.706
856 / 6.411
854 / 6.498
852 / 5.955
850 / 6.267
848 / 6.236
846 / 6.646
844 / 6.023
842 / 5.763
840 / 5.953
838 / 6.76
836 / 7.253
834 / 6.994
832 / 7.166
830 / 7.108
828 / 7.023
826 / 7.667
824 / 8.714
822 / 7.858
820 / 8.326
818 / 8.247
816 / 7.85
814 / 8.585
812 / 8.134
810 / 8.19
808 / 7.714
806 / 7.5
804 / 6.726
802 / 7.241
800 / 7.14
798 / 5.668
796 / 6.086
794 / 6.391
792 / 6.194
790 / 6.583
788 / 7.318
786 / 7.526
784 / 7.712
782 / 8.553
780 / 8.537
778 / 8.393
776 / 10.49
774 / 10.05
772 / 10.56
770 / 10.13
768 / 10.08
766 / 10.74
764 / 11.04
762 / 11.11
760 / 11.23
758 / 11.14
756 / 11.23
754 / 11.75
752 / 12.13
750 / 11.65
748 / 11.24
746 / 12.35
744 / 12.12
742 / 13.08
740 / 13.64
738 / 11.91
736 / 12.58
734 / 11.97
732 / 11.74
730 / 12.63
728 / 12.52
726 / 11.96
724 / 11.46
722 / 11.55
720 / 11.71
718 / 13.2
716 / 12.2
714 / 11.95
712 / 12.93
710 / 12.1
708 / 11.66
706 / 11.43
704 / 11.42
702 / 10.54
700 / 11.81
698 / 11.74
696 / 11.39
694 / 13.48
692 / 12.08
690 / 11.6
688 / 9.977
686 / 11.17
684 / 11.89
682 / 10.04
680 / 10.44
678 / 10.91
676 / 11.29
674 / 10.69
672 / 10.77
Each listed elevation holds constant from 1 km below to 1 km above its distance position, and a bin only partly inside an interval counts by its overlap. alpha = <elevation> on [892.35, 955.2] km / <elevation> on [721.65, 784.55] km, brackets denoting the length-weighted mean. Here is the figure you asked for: 0.44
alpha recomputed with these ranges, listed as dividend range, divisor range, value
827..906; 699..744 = 0.45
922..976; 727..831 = 0.50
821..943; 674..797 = 0.50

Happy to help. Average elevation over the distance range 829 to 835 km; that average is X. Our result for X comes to 7.09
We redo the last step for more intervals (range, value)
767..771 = 10.1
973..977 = 3.95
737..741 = 12.8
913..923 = 5.1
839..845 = 5.91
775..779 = 9.44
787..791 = 6.95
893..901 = 3.84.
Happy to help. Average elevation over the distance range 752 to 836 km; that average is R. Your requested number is 8.49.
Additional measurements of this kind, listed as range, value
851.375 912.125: 4.91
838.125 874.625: 5.6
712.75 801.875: 10.4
